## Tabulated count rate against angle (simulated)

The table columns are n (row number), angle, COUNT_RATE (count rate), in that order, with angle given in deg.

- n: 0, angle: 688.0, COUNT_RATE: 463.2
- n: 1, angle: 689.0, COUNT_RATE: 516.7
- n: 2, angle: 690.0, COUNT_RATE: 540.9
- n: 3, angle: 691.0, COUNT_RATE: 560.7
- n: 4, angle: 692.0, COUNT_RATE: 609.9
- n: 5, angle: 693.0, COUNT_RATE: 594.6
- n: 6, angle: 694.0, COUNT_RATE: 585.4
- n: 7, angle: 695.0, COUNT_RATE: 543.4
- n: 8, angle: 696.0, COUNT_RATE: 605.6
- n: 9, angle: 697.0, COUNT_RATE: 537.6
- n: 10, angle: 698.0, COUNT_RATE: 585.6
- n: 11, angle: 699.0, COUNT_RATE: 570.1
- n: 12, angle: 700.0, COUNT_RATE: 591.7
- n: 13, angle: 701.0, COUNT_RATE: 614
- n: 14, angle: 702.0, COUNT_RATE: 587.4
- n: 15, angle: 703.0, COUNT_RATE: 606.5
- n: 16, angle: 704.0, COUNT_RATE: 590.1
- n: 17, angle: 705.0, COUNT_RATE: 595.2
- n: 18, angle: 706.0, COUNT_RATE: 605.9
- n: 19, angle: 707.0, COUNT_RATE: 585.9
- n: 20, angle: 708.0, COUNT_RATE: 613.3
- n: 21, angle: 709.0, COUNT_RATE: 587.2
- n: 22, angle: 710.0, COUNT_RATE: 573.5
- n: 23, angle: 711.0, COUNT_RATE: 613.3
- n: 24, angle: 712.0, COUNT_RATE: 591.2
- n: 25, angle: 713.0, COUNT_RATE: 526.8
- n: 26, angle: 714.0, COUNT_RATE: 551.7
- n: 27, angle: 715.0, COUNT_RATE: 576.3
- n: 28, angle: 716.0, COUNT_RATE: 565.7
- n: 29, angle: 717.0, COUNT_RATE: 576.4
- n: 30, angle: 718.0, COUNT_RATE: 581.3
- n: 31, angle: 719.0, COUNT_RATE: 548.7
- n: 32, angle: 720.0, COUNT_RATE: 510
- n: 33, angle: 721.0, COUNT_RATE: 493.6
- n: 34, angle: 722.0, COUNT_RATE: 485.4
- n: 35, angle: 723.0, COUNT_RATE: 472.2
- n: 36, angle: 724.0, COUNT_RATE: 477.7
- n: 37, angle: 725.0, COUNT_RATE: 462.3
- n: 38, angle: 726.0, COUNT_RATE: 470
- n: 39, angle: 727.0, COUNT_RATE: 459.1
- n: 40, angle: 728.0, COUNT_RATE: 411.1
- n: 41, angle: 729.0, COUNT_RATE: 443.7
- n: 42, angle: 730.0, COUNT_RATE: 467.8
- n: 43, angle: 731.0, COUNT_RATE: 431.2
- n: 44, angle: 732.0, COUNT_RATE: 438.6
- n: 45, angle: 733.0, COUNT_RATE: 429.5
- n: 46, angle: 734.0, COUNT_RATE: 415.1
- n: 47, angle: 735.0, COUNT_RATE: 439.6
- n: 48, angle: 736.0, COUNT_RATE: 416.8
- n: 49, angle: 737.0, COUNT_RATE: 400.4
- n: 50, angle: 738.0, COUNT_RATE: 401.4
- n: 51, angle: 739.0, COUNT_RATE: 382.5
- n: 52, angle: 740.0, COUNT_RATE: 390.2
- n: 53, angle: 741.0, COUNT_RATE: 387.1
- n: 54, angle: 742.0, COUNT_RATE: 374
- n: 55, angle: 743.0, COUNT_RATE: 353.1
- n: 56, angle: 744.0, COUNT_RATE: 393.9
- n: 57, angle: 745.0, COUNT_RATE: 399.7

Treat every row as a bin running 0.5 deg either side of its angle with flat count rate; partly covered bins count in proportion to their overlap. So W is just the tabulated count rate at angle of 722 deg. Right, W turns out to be 485.4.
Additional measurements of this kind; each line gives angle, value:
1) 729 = 443.7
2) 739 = 382.5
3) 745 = 399.7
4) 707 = 585.9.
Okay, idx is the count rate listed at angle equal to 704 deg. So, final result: 590.1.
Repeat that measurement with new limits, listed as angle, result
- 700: 591.7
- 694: 585.4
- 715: 576.3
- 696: 605.6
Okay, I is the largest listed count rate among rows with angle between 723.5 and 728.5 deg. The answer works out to 477.7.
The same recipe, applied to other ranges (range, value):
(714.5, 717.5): 576.4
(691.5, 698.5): 609.9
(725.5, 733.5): 470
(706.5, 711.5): 613.3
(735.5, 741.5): 416.8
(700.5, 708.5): 614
